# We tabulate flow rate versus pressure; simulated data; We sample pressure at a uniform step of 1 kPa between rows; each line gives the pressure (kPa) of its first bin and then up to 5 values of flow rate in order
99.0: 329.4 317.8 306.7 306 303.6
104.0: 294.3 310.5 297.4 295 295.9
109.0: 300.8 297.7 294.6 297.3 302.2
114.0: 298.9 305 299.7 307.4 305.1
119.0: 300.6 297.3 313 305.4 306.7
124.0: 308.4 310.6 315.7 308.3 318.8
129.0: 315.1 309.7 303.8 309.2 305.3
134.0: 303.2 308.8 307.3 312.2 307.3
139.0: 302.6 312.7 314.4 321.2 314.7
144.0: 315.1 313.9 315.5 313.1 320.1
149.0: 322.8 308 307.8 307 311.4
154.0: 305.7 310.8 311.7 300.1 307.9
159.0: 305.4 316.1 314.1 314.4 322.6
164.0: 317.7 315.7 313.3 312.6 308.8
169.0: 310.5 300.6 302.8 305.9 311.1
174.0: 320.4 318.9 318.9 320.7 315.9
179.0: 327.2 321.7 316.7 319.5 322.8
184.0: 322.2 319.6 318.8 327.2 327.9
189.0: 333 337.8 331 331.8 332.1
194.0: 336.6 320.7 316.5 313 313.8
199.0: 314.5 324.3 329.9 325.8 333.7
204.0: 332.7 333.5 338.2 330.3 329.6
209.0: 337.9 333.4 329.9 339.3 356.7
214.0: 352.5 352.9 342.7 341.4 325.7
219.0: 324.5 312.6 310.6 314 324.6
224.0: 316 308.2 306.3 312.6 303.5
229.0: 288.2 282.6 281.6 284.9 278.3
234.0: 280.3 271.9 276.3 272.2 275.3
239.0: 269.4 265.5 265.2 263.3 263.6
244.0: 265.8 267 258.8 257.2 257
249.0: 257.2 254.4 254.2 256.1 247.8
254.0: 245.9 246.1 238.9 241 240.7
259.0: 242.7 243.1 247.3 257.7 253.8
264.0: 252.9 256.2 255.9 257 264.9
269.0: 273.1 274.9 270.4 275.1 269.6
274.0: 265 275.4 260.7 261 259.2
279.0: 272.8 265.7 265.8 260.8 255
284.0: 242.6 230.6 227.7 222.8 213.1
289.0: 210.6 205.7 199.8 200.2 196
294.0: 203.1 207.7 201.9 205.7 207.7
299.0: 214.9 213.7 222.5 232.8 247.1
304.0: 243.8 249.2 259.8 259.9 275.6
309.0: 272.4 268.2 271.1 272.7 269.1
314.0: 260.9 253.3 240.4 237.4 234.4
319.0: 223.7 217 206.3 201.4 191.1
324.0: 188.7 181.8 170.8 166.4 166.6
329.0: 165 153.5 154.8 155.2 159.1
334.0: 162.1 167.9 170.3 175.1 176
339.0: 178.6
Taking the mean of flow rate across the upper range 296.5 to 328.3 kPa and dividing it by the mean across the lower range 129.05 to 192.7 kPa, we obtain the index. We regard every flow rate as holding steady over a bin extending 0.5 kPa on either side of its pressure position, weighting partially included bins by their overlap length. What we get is 0.73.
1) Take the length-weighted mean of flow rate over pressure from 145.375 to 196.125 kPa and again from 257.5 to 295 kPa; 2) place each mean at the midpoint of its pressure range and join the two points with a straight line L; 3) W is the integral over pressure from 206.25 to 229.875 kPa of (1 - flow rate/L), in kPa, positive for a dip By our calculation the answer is -3.3 kPa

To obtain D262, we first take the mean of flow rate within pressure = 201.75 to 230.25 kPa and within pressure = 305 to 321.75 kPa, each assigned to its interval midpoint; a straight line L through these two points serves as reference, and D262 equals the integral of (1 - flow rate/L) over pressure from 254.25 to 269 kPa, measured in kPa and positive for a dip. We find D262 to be 2.0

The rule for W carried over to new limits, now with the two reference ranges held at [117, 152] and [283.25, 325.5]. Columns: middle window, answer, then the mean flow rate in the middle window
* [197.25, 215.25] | -3.8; 333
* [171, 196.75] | -3.2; 323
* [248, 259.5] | 0.2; 248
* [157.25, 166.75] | -0.5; 314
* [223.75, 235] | -1.2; 293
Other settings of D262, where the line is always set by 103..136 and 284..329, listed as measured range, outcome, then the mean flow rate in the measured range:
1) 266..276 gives -1.2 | 268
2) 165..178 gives -1.4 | 312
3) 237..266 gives -1.0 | 255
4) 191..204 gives -2.6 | 325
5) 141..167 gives -2.1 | 313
